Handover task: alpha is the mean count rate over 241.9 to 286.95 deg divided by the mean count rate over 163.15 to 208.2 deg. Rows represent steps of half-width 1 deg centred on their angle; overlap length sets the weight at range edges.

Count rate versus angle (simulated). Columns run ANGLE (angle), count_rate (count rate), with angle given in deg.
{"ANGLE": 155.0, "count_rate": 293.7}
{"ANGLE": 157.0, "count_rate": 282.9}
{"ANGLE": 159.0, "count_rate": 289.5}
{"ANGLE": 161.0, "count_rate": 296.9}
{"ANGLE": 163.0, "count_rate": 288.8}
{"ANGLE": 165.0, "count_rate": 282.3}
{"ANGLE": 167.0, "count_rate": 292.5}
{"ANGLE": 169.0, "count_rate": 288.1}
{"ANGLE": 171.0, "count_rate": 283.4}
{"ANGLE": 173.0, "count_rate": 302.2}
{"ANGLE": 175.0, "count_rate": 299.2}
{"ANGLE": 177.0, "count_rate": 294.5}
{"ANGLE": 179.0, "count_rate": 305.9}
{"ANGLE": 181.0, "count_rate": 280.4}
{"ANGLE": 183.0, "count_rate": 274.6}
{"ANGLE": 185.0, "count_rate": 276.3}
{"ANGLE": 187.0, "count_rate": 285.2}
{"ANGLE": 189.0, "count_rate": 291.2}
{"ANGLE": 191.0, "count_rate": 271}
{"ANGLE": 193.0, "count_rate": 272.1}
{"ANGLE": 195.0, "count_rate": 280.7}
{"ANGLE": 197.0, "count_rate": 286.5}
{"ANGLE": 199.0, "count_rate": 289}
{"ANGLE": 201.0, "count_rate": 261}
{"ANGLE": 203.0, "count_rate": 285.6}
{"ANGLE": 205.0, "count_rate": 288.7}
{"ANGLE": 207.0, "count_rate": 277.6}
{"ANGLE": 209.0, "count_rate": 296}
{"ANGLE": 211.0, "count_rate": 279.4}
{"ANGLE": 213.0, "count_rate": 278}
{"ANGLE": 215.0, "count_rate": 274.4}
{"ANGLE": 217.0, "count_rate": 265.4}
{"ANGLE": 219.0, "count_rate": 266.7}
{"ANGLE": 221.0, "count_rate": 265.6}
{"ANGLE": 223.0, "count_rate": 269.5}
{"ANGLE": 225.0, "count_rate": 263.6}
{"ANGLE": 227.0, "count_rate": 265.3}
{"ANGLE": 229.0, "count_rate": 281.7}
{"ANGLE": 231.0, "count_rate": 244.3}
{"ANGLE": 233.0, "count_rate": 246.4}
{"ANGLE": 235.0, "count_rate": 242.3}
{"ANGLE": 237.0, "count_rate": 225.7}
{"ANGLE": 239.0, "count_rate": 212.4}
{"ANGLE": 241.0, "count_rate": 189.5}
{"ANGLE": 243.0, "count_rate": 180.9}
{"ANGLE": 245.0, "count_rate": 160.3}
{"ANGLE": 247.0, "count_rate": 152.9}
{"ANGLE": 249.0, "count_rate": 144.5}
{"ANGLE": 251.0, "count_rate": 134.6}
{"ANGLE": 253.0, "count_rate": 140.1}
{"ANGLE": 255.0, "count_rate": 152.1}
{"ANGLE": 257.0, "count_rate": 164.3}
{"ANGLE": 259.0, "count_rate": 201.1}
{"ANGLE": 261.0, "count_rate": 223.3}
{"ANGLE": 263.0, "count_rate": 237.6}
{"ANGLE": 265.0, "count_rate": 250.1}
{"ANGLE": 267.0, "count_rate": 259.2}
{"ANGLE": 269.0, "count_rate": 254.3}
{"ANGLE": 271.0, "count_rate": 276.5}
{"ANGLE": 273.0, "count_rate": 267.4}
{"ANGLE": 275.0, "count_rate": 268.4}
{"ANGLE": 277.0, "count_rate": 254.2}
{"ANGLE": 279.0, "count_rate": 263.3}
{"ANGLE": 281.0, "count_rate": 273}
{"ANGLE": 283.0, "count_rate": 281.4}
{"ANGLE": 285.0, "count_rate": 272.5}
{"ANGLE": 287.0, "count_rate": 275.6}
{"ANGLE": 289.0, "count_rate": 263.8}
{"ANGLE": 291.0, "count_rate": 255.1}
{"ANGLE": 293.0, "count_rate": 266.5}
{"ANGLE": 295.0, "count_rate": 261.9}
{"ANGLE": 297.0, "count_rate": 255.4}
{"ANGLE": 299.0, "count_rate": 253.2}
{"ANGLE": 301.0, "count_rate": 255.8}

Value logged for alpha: 0.77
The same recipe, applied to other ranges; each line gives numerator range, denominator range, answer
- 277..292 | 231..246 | 1.27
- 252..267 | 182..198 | 0.71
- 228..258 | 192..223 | 0.69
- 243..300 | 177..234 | 0.83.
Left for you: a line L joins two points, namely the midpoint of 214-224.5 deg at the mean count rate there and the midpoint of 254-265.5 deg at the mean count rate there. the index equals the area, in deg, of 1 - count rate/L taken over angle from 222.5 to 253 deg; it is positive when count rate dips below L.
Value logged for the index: 3.8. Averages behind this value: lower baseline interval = 268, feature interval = 211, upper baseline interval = 203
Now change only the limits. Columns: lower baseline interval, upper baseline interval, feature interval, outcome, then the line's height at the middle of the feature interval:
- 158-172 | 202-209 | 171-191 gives -0.08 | 288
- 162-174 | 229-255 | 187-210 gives -3.06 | 249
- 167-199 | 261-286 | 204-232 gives 0.43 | 277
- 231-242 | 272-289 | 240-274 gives 6.58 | 246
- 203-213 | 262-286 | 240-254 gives 5.89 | 272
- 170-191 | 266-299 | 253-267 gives 3.43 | 270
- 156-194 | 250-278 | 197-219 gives -1.42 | 262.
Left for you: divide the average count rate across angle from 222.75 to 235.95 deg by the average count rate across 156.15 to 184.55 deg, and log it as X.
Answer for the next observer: 0.9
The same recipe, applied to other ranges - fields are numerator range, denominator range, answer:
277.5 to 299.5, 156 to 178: 0.91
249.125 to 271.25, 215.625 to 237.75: 0.79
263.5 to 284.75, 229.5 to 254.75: 1.39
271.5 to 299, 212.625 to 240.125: 1.04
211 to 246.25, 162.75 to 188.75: 0.84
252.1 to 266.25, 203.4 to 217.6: 0.70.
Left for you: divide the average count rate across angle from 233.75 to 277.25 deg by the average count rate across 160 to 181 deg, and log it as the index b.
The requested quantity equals 0.71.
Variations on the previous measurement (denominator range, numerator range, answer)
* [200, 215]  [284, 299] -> 0.94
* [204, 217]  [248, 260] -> 0.56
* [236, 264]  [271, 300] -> 1.48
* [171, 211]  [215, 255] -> 0.77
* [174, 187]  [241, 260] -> 0.56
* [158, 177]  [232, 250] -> 0.67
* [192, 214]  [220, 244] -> 0.86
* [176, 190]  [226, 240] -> 0.86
